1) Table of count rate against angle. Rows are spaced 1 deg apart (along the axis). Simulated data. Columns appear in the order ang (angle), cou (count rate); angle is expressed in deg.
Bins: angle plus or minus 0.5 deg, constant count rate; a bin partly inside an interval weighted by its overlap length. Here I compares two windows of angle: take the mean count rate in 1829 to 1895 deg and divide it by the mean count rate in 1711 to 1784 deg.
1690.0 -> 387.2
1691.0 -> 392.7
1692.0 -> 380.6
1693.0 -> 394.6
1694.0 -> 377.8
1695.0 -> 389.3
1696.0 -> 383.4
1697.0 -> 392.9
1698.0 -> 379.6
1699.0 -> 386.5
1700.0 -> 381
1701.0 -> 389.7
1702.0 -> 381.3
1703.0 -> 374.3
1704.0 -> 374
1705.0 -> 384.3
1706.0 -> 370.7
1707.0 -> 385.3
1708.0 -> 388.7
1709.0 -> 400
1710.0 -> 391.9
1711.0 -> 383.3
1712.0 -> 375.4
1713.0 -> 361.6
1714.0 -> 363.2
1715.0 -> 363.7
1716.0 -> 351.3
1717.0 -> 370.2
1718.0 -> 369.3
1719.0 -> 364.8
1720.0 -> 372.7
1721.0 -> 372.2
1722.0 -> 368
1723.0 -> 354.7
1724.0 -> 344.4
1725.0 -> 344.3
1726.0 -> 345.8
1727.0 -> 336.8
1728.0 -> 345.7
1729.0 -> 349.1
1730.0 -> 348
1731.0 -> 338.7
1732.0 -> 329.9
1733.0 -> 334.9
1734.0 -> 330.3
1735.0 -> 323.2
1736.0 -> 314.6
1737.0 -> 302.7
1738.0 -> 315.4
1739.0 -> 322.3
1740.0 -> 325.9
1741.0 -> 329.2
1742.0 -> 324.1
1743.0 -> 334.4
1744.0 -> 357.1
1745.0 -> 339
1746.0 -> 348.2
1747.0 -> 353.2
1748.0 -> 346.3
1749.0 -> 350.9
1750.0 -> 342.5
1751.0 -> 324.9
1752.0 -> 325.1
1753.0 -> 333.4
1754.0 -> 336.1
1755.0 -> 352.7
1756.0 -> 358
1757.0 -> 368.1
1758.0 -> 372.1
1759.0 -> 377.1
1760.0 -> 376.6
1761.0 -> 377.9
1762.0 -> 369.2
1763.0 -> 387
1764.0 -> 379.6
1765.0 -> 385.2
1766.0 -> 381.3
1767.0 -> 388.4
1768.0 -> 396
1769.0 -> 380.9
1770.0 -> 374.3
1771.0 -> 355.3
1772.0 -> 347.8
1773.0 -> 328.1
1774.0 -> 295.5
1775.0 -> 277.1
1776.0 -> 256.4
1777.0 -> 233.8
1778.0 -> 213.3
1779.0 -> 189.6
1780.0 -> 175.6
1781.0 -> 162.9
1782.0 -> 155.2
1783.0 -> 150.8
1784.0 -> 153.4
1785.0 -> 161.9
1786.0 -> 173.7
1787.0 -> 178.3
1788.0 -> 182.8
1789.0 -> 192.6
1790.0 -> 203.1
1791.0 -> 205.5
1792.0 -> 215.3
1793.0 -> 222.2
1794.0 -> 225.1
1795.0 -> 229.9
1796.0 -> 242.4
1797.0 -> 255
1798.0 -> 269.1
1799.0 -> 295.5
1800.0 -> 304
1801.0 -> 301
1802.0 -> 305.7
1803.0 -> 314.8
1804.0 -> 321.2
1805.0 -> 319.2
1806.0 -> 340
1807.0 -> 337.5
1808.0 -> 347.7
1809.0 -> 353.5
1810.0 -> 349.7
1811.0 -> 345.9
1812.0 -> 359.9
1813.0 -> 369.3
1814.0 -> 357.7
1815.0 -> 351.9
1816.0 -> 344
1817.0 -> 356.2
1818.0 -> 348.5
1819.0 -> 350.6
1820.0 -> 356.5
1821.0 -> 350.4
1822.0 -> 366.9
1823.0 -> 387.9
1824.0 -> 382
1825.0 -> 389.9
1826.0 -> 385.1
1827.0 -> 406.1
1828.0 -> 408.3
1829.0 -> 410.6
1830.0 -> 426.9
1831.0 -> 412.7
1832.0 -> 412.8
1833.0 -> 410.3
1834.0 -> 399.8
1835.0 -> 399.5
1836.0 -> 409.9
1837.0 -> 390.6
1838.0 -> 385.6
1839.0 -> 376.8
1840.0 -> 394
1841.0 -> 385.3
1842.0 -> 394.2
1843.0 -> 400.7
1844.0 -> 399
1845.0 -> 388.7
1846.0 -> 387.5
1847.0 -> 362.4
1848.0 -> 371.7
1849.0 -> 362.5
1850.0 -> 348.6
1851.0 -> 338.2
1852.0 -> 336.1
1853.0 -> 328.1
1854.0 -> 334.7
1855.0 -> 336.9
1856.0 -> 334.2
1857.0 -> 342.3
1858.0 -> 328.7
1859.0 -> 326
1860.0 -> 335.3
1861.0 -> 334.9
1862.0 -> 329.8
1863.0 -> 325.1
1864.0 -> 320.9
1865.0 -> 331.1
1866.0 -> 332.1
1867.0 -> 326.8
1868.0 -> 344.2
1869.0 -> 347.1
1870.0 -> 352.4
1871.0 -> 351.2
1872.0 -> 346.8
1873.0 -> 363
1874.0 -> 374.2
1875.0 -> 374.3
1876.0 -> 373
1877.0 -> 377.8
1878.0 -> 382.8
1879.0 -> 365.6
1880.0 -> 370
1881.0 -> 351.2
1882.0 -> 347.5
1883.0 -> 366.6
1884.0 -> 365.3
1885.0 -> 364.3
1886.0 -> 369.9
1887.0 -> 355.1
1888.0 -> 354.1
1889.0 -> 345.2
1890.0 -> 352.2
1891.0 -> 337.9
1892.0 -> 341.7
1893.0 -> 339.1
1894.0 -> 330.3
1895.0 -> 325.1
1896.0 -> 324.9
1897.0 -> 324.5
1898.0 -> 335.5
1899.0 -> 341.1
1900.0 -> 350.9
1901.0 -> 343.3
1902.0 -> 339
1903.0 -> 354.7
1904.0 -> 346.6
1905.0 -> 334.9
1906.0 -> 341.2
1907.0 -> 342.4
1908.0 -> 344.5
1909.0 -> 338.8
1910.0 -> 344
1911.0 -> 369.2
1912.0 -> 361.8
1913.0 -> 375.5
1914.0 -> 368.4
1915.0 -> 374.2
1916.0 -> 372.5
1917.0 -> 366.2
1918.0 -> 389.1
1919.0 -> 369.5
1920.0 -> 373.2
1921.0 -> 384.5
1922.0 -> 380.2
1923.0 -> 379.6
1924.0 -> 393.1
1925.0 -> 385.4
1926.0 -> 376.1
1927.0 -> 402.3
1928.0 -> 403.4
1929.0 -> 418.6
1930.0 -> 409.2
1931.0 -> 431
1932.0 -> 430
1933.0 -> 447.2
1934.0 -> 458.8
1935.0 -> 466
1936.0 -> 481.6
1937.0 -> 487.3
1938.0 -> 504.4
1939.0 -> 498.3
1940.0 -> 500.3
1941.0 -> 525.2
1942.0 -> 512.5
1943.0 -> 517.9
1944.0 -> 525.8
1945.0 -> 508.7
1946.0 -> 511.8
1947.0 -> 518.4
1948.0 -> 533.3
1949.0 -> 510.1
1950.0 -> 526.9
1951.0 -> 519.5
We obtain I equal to 1.09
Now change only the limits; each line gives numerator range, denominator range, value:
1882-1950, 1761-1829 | 1.32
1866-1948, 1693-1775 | 1.08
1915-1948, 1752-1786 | 1.44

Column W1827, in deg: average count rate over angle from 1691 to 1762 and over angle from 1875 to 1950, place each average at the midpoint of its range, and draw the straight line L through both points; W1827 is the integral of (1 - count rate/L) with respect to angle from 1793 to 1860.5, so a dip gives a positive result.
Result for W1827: 4.6 deg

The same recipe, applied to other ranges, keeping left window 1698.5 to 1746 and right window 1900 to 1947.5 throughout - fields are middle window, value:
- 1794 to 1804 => 2.6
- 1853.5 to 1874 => 3.0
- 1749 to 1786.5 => 6.2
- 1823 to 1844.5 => -0.7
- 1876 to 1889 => 1.2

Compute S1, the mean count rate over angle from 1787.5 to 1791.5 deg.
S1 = 196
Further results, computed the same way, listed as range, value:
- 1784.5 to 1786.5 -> 168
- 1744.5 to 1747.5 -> 347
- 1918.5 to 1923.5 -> 377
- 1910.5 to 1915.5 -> 370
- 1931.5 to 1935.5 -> 450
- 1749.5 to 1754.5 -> 332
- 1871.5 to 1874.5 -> 361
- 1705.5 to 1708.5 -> 382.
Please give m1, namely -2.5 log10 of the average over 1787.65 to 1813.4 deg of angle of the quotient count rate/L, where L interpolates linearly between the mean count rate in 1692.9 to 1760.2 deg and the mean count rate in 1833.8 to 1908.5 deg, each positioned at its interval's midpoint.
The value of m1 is 0.24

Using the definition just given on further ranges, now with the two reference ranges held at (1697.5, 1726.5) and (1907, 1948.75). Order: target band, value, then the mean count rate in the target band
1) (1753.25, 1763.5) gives 0.05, 367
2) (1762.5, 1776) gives 0.09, 356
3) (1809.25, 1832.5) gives 0.07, 375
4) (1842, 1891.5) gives 0.17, 353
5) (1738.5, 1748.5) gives 0.13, 338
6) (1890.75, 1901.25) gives 0.24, 336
